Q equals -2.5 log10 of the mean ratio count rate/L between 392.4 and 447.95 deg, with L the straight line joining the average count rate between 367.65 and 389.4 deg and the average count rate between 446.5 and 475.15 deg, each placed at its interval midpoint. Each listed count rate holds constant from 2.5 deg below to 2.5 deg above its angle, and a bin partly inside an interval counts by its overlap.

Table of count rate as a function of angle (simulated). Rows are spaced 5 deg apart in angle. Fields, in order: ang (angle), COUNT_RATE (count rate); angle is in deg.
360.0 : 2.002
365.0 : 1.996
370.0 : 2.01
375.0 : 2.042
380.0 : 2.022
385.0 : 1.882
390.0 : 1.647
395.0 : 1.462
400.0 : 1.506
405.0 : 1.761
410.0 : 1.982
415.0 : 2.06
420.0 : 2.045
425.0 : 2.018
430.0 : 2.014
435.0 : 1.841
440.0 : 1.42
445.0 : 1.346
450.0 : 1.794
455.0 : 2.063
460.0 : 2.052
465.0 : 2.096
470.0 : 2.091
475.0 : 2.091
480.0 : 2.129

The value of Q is 0.12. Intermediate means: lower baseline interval 1.96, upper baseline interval 2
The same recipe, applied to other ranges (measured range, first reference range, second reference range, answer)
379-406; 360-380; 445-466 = 0.175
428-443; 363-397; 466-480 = 0.156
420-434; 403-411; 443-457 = -0.115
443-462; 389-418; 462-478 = 0.105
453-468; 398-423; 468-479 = -0.010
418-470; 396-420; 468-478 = 0.054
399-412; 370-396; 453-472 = 0.086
